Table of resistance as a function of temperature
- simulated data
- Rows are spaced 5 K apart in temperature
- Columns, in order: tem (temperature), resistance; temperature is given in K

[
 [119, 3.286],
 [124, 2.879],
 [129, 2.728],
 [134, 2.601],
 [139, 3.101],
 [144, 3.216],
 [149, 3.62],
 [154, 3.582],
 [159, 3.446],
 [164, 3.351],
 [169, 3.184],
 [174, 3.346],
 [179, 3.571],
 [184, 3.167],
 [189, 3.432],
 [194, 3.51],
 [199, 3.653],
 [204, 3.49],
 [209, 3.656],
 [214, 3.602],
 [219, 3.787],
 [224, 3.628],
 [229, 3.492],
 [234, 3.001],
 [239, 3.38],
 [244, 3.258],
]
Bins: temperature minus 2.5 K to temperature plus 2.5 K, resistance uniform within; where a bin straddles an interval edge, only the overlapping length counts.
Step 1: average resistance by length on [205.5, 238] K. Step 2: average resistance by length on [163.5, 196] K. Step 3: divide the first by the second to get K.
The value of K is 1.05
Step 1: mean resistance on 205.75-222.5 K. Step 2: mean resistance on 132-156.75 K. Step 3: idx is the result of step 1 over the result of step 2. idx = 1.13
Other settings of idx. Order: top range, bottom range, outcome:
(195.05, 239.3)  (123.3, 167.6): 1.11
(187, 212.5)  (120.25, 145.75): 1.22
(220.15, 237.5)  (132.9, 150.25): 1.08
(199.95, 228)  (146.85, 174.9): 1.06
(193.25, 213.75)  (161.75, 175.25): 1.09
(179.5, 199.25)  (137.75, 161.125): 1.01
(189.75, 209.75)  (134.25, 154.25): 1.09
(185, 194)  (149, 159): 0.96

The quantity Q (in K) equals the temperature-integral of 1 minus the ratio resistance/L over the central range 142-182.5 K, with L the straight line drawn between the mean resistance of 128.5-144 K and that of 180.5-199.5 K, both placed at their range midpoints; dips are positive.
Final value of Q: -3.5 K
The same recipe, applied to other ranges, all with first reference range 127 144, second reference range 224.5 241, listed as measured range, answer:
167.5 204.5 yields -3.70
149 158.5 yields -1.95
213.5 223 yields -1.29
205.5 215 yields -1.16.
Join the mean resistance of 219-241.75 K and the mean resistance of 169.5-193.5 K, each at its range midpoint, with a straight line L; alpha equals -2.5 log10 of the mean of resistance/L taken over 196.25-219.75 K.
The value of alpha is -0.07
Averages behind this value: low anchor 3.37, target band 3.63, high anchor 3.42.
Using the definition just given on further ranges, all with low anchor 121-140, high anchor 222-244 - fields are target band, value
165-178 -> -0.095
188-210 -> -0.120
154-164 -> -0.166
